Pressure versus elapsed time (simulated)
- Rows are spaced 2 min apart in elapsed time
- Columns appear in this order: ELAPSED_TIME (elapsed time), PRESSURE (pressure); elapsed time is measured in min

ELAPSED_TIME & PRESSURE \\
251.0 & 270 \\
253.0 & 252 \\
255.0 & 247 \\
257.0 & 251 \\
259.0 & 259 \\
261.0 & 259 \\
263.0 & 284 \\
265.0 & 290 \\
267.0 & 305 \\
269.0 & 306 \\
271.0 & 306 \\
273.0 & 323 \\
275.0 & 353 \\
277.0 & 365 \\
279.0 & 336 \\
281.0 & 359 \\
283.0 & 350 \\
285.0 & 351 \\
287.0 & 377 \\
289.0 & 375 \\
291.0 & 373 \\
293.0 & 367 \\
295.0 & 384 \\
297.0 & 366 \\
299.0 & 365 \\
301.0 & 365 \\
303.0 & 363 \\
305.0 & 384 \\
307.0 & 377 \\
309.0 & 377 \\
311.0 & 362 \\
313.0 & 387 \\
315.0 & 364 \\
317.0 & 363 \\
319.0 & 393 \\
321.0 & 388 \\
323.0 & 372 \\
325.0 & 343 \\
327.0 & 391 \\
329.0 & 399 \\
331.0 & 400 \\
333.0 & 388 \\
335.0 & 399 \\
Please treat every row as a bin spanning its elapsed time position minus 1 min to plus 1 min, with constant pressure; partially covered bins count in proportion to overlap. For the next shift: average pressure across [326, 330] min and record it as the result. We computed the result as 395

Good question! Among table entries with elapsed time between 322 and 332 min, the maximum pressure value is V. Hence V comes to 400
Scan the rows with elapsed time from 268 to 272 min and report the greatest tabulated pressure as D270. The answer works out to 306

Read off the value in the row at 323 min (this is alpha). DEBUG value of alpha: 372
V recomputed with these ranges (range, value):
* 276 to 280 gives 365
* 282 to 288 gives 377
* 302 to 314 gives 387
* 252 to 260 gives 259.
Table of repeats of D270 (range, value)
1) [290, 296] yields 384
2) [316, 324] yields 393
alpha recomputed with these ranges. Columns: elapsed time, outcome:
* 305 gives 384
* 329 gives 399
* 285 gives 351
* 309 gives 377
